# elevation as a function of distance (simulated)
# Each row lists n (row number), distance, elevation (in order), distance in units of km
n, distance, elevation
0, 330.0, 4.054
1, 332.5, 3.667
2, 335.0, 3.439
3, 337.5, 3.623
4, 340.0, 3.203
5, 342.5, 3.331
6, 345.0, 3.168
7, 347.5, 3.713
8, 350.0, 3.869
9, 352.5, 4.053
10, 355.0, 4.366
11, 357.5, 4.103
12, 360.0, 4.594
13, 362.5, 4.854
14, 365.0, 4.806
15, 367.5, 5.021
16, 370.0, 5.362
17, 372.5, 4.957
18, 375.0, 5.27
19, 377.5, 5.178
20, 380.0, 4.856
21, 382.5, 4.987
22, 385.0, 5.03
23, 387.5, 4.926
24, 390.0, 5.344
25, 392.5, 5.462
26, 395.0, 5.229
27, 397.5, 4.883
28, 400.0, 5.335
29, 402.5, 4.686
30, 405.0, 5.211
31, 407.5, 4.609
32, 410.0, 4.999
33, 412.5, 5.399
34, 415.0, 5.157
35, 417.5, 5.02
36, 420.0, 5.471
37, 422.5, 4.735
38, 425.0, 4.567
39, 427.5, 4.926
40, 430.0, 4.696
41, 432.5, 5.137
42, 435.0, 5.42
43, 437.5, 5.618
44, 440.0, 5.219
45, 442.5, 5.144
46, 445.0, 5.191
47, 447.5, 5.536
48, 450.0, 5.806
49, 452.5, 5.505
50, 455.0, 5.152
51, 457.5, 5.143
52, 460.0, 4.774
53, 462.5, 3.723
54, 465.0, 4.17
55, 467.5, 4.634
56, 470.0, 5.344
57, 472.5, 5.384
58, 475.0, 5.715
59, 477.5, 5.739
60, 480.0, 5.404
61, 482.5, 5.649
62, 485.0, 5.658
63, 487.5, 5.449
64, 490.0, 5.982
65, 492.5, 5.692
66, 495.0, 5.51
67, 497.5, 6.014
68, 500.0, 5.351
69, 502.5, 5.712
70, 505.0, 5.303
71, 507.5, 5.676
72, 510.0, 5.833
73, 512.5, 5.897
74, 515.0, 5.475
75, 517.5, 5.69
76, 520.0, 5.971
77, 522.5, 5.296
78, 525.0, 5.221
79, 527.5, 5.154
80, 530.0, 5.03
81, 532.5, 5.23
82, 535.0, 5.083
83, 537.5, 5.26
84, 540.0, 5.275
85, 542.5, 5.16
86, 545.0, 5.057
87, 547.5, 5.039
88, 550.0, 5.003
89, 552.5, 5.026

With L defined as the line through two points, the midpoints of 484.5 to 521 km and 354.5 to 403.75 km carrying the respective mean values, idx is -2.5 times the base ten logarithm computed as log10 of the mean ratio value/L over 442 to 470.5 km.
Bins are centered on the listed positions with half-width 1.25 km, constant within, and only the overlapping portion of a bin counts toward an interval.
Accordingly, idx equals 0.09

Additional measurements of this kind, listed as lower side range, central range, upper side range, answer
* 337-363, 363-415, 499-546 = -0.201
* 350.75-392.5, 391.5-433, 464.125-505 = 0.011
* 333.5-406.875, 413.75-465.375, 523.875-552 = -0.057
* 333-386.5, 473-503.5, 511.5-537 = -0.096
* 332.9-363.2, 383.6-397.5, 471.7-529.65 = -0.193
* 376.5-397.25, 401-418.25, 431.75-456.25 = 0.043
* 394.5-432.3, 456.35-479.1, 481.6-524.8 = 0.090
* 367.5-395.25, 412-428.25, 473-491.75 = 0.064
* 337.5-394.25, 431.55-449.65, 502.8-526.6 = -0.057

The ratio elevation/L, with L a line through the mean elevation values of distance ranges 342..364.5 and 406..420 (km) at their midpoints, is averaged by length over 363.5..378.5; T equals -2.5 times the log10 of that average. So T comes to -0.17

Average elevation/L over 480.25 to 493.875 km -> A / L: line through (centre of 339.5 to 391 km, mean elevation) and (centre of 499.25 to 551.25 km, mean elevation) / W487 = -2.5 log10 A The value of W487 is -0.10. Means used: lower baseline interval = 4.54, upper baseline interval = 5.37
